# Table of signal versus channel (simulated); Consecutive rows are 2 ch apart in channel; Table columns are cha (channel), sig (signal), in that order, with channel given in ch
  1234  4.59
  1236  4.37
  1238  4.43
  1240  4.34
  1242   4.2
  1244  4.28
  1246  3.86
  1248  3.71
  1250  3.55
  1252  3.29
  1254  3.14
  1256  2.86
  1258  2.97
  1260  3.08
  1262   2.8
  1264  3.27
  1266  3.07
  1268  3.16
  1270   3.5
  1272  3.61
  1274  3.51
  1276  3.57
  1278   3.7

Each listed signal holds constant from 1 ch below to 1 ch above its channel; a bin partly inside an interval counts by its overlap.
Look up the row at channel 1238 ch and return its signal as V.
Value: 4.43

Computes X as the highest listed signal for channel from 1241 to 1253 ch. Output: 4.28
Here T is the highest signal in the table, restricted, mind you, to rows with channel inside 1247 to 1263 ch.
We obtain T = 3.71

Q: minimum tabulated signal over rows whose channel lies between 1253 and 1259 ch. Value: 2.86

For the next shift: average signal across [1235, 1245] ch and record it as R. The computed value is 4.32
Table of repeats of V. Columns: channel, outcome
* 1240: 4.34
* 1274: 3.51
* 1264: 3.27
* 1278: 3.7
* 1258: 2.97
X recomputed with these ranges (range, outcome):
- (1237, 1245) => 4.43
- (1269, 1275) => 3.61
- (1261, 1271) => 3.5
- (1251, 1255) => 3.29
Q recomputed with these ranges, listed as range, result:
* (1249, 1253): 3.29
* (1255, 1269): 2.8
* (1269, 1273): 3.5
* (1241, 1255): 3.14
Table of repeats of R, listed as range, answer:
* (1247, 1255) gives 3.42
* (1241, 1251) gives 3.92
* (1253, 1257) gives 3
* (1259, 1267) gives 3.06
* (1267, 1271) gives 3.33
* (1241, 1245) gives 4.24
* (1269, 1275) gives 3.54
